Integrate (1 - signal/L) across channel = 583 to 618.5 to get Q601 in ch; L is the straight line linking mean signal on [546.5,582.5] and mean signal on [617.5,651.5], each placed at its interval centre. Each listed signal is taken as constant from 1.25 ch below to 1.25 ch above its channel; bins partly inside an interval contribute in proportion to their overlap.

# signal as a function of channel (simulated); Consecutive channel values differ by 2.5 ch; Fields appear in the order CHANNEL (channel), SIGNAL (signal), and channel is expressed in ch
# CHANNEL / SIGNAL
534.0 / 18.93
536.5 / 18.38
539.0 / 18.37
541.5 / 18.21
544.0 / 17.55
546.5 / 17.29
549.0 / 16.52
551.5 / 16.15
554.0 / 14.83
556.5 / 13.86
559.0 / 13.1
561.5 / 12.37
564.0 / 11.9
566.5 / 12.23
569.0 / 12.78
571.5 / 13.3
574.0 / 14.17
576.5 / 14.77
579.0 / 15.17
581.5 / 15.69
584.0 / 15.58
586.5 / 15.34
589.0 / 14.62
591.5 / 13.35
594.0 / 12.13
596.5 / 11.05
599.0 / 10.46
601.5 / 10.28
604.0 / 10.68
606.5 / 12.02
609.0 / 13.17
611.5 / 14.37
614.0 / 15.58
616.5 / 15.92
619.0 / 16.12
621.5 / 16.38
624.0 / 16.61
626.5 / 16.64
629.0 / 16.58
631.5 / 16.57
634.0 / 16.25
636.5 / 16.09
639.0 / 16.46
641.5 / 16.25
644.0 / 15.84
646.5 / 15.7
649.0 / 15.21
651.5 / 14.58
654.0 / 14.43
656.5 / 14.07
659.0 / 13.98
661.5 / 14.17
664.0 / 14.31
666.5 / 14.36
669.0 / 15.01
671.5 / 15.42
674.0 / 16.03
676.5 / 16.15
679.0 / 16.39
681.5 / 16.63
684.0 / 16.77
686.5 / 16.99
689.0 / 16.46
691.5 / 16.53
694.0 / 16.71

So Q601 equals 4.6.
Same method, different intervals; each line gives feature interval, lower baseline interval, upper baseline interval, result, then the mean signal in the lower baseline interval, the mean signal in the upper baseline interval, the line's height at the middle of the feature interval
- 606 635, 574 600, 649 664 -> -3.1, 13.9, 14.3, 14.1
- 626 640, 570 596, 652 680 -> -1.7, 14.3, 14.9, 14.7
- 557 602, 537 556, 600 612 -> 2.6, 16.9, 11.9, 14.2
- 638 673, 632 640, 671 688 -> 2.9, 16.3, 16.4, 16.3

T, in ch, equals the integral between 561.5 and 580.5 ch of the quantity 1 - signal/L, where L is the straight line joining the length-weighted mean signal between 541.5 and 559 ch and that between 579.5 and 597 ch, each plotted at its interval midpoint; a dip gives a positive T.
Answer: 1.9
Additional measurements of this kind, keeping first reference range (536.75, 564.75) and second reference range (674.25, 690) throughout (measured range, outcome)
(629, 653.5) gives 0.6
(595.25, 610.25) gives 4.4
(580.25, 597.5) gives 2.0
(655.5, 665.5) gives 1.4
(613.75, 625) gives 0.0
